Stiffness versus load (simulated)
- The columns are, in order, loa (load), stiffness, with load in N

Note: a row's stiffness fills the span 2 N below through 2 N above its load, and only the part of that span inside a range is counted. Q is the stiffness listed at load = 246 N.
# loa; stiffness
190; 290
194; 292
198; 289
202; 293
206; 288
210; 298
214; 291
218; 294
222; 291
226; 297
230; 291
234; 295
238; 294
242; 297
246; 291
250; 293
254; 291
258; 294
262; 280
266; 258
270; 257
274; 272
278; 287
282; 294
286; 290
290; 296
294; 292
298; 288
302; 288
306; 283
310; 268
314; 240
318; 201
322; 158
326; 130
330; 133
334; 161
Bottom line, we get 291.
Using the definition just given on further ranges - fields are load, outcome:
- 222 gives 291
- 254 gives 291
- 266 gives 258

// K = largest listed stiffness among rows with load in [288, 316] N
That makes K 296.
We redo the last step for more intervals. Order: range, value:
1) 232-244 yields 297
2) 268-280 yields 287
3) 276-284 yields 294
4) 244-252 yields 293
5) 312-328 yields 240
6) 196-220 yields 298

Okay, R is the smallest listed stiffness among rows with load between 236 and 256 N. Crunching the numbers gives 291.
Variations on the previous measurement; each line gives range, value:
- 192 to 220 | 288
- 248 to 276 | 257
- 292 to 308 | 283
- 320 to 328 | 130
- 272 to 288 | 272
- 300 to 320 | 201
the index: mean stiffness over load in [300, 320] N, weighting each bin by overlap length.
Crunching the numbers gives 256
